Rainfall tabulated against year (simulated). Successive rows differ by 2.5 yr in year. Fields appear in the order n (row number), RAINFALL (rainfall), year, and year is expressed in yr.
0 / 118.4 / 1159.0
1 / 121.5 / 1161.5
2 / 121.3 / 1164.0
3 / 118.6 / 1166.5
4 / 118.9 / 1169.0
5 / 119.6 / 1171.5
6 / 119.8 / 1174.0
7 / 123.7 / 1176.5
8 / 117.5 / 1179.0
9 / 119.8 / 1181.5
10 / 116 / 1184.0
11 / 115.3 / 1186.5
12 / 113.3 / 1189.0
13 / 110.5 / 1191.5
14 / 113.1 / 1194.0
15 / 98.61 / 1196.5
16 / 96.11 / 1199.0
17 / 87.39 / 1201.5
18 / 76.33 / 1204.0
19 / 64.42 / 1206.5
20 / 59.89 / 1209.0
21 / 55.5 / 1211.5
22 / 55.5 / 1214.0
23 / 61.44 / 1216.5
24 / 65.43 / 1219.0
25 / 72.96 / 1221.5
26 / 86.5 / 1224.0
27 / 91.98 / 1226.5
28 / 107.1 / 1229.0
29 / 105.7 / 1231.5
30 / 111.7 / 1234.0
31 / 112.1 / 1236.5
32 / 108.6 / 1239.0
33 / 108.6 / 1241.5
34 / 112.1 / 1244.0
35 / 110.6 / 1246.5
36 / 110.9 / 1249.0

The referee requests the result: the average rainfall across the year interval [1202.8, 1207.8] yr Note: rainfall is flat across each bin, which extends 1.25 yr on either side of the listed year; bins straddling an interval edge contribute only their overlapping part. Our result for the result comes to 70.2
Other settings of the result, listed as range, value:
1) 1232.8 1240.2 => 111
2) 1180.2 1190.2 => 116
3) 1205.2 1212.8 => 60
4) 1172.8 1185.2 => 119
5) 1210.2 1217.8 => 57.5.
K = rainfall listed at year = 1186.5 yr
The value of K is 115.3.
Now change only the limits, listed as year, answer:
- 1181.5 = 119.8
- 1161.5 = 121.5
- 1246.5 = 110.6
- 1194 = 113.1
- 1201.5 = 87.39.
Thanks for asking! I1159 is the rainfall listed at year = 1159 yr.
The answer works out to 118.4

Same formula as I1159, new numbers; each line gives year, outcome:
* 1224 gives 86.5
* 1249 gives 110.9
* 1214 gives 55.5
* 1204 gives 76.33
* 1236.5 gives 112.1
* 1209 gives 59.89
